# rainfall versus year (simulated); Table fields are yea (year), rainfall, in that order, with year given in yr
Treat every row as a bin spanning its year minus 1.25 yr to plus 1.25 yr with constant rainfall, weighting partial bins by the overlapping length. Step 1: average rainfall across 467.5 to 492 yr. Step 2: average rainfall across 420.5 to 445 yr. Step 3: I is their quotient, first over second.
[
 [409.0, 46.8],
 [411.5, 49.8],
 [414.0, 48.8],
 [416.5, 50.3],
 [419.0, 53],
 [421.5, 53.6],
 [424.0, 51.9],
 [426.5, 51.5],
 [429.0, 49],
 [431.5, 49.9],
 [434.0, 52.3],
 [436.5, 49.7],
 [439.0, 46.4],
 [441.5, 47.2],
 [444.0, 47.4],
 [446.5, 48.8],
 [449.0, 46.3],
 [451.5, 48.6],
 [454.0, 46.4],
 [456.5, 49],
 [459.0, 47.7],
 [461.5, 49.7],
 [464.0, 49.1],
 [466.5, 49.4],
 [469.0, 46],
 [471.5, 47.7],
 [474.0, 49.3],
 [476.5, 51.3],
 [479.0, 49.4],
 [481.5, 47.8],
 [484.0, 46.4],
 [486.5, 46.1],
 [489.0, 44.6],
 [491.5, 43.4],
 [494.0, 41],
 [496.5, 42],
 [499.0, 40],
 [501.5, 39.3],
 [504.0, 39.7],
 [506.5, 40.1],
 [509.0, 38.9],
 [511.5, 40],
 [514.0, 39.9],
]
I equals 0.9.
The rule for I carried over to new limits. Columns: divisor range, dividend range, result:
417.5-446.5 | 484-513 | 0.83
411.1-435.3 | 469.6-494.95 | 0.92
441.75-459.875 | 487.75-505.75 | 0.87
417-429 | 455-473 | 0.93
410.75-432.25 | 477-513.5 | 0.84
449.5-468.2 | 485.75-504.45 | 0.87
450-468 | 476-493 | 0.96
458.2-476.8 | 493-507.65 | 0.83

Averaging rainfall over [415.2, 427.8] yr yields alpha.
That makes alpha 52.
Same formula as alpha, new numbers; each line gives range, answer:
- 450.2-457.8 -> 48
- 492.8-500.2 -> 41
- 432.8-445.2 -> 48.6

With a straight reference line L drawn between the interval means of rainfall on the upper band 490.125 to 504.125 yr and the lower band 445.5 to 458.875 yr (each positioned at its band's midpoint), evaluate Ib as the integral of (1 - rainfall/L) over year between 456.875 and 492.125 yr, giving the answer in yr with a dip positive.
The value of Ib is -2.7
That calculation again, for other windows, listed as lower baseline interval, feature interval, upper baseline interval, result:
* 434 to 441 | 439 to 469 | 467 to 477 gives 0.4 yr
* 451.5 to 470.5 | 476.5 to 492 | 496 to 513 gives -1.1 yr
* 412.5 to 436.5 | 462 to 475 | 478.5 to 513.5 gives -0.7 yr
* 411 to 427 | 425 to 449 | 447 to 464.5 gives 0.4 yr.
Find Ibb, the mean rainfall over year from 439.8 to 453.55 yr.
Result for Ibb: 47.5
